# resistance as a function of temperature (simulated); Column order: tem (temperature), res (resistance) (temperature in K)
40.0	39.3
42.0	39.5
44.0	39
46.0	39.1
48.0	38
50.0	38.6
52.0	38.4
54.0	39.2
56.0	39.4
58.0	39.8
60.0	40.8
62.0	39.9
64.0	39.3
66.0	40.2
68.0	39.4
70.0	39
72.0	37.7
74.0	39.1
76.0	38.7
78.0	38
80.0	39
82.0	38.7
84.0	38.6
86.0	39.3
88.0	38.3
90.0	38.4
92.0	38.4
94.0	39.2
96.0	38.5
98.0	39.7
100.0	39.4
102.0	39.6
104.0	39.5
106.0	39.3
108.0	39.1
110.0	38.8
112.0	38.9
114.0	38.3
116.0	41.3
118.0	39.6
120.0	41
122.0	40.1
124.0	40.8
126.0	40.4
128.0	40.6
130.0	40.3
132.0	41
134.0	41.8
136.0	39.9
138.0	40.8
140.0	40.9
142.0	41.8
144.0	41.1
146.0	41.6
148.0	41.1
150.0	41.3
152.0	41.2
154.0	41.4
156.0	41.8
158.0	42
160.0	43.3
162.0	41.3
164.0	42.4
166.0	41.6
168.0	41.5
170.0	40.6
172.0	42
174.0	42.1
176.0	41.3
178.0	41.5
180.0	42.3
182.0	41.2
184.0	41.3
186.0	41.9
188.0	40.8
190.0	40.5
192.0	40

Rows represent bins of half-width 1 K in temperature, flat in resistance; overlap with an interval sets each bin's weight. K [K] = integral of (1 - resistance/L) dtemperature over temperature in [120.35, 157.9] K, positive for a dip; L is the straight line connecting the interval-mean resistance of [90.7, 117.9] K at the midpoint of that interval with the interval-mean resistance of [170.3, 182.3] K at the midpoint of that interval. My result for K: -0.6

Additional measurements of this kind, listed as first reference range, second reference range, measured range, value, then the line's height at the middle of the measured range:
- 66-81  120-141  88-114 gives 0.5 K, 39.7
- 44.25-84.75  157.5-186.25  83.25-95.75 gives 0.3 K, 39.7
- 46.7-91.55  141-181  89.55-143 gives 0.6 K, 40.4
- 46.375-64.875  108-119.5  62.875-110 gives 0.5 K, 39.3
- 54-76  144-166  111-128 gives 0.3 K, 40.8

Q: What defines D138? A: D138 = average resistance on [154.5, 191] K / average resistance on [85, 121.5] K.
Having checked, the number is 1.1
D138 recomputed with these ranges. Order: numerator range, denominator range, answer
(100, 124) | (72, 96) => 1.03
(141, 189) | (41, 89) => 1.07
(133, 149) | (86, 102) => 1.06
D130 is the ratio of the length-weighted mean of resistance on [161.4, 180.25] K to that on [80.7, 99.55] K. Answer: 1.1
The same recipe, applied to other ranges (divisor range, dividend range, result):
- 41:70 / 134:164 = 1.05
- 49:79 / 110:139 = 1.03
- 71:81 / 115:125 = 1.05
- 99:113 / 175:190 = 1.06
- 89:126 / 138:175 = 1.05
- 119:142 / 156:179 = 1.03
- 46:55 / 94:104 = 1.02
